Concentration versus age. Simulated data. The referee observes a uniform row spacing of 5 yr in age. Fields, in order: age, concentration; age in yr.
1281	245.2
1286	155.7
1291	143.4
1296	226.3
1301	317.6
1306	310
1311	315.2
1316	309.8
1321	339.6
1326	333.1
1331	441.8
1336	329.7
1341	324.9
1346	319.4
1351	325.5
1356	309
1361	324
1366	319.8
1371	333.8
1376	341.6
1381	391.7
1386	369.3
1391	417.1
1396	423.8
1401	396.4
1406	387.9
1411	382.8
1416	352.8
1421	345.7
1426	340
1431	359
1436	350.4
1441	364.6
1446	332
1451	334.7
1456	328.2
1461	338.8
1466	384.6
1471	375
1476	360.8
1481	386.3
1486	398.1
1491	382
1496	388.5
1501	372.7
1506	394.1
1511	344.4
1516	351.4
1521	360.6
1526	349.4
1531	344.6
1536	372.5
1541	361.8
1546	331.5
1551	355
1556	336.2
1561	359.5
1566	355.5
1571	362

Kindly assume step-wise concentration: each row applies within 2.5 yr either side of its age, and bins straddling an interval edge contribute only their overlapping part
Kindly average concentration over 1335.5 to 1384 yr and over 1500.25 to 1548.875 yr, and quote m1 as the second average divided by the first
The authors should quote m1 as 1.08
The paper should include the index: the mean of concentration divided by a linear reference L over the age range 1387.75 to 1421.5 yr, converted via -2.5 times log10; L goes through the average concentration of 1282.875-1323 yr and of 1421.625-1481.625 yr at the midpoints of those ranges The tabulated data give -0.20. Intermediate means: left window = 263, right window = 353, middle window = 389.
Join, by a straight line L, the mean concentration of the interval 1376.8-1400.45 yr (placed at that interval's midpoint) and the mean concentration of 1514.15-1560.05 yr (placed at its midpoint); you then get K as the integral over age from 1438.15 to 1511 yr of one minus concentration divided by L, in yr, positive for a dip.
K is 0.72 yr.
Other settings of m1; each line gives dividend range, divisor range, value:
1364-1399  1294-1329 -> 1.20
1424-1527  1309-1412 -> 1.02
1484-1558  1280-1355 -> 1.22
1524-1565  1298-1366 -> 1.07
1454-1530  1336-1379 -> 1.13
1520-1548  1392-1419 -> 0.91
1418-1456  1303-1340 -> 1.02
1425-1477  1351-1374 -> 1.09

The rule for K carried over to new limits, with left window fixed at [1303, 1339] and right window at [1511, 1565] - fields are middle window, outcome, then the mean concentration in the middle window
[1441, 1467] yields 0.3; 343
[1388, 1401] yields -2.7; 414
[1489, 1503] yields -1.3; 381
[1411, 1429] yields -0.3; 352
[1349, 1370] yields 1.3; 320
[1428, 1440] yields -0.3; 355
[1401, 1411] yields -1.3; 389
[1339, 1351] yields 0.6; 323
